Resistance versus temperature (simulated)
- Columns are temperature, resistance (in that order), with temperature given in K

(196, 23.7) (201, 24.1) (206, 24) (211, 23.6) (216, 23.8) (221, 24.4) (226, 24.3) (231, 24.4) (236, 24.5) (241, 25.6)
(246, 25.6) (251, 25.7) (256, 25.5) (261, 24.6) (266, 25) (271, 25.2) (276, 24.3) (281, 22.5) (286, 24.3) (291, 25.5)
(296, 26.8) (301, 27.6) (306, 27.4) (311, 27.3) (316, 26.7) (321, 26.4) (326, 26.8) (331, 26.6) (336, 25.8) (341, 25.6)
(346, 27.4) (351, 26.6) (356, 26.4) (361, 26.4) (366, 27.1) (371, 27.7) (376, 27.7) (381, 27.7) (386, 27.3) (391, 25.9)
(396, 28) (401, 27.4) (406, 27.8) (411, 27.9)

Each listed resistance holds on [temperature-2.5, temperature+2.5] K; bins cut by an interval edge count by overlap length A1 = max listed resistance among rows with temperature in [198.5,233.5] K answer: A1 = 24.4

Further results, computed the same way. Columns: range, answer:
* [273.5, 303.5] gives 27.6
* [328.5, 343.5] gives 26.6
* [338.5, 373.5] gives 27.7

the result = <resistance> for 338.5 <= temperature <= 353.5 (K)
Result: 26.5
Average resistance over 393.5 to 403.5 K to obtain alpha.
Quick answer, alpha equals 27.7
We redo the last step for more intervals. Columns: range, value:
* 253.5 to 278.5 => 24.9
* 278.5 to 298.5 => 24.8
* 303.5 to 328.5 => 26.9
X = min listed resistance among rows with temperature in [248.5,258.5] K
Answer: 25.5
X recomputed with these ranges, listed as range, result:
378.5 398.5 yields 25.9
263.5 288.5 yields 22.5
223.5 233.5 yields 24.3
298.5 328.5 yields 26.4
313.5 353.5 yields 25.6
